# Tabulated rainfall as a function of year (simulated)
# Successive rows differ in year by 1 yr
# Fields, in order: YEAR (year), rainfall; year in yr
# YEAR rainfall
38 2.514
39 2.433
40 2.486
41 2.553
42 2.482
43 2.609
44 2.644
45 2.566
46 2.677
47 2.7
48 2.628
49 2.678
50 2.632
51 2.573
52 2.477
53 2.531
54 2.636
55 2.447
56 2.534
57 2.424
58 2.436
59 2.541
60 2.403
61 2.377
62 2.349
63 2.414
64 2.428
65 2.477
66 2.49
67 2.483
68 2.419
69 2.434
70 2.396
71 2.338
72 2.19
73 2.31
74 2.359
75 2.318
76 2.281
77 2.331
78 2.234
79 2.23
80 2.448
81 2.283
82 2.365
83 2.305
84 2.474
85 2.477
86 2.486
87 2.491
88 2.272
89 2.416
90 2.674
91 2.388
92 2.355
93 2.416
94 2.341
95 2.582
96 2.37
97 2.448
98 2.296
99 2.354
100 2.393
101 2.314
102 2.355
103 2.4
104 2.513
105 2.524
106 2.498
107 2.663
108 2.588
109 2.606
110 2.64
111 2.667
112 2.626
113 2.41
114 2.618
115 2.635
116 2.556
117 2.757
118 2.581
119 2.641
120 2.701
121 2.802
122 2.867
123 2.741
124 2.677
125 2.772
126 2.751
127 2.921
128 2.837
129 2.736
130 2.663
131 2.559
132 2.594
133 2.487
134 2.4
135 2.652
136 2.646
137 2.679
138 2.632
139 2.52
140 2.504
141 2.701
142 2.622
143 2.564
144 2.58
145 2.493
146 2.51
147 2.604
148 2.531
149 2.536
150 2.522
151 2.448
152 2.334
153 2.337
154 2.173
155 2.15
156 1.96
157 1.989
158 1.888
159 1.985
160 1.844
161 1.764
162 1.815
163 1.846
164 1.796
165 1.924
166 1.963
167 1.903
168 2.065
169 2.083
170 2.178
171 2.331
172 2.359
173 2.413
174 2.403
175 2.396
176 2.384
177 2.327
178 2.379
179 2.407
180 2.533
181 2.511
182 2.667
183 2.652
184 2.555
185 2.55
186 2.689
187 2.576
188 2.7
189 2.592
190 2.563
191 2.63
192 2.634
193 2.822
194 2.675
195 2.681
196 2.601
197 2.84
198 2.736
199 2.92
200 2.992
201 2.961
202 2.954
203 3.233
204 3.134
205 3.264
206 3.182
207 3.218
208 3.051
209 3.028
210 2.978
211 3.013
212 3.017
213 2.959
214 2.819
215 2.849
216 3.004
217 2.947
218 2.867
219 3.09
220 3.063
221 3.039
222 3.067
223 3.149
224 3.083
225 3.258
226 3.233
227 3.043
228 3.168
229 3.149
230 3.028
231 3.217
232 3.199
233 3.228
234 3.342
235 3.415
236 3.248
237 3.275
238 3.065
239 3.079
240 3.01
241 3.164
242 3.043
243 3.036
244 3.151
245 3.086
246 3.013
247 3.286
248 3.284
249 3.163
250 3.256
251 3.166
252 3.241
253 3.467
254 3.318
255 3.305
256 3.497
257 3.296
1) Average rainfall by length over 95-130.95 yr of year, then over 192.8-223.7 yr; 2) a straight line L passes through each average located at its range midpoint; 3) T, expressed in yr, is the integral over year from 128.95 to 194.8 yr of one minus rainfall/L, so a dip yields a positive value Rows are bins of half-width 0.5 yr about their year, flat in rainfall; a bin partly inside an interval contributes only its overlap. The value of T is 9.37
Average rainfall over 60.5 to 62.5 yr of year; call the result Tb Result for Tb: 2.36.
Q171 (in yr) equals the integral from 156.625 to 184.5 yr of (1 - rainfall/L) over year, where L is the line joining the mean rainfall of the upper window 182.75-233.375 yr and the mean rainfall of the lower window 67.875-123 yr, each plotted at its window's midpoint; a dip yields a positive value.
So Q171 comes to 5.9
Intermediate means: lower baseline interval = 2.47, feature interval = 2.19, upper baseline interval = 2.94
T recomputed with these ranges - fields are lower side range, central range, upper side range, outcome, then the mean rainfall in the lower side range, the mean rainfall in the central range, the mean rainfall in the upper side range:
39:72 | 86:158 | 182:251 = 4.8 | 2.5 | 2.52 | 3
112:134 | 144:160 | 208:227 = 2.8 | 2.67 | 2.29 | 3.03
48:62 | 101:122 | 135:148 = -0.2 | 2.51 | 2.59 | 2.59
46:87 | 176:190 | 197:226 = 1.8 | 2.44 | 2.54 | 3.03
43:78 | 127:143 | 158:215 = -0.6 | 2.47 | 2.62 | 2.56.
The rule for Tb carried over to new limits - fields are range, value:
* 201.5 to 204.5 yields 3.11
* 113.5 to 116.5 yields 2.6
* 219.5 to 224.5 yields 3.08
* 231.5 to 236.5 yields 3.29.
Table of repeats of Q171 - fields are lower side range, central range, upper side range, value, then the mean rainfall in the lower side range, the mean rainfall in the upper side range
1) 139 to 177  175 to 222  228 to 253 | -1.78 yr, 2.25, 3.18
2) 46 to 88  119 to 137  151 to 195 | -2.54 yr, 2.44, 2.3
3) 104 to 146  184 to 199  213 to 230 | 1.29 yr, 2.63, 3.05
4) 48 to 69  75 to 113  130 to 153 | 1.23 yr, 2.49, 2.55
